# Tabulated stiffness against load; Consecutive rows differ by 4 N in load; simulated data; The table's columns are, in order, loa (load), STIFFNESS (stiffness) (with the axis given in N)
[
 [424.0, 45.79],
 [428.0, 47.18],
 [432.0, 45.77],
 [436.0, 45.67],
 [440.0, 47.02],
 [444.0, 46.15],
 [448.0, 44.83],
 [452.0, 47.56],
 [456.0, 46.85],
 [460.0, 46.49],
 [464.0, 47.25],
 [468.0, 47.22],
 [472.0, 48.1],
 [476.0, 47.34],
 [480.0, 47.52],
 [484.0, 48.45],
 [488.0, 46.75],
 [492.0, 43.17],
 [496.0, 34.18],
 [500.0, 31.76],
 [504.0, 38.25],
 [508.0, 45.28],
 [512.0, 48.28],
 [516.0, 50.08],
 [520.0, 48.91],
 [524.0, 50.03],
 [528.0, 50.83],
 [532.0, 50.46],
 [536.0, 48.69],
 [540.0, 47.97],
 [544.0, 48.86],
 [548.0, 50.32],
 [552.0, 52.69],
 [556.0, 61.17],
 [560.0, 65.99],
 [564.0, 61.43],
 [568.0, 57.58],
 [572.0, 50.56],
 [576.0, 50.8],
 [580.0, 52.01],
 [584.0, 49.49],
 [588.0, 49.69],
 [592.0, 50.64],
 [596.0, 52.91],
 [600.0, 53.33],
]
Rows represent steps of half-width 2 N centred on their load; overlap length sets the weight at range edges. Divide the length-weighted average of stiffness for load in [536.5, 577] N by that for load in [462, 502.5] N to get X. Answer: 1.24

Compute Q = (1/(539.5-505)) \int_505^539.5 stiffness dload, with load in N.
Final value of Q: 48.7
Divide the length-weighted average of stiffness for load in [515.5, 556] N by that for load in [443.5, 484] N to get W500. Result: 1.07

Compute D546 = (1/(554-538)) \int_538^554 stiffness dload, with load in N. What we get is 50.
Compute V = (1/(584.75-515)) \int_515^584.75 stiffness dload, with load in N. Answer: 52.8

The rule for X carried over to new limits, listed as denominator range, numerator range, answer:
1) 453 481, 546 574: 1.21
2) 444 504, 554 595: 1.23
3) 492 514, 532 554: 1.25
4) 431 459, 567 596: 1.11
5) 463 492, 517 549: 1.05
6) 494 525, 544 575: 1.31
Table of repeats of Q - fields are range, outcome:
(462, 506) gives 43.6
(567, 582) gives 52.4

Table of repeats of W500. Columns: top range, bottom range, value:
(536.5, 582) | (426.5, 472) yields 1.17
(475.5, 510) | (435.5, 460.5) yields 0.91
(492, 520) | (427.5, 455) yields 0.91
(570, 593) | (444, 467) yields 1.08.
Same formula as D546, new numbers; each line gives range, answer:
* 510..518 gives 49.2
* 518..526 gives 49.5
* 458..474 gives 47.3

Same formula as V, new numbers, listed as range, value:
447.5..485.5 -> 47.2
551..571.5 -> 59.4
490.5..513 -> 39.7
